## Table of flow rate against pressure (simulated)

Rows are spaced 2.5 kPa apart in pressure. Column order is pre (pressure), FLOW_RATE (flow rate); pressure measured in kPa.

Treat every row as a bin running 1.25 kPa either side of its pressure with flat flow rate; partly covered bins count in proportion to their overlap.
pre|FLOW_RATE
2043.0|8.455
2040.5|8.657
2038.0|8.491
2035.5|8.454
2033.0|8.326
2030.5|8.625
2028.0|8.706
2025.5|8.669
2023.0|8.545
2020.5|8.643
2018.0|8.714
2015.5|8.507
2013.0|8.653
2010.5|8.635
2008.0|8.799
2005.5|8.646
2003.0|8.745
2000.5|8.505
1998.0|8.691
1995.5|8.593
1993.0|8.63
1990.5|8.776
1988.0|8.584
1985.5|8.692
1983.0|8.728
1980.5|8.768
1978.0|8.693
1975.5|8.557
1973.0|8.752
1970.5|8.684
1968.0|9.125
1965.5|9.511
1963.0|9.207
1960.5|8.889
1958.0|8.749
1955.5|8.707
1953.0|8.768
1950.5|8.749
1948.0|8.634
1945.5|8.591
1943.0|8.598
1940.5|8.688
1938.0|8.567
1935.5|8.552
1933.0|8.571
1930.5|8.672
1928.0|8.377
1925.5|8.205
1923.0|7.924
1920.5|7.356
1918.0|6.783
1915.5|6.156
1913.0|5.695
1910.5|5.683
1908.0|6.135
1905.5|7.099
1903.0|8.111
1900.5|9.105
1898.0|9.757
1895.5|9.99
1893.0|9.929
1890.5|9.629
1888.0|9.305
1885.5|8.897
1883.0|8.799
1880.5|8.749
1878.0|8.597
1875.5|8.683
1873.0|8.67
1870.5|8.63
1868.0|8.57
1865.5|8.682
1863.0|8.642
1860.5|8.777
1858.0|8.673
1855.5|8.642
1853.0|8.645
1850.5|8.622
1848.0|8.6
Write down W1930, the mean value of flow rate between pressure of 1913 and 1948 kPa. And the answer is 8.01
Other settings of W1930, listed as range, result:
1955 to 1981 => 8.88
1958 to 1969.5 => 9.12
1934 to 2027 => 8.72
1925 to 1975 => 8.74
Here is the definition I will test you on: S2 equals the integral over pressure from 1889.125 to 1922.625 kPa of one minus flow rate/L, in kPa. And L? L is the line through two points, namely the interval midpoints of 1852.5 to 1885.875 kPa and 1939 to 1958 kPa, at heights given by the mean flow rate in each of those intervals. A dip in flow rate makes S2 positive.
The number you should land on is 3.4 kPa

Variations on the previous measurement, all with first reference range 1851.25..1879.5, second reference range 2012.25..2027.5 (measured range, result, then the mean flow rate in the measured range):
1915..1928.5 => 1.8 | 7.49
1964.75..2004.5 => -0.5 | 8.74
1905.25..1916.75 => 3.4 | 6.07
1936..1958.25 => -0.1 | 8.66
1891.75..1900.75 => -1.2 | 9.76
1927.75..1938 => 0.1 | 8.56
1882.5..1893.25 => -0.8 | 9.29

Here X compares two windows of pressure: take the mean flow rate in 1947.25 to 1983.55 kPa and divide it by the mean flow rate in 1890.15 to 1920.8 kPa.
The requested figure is 1.1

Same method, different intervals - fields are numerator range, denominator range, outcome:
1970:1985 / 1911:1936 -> 1.15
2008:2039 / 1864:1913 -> 1.01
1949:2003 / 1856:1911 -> 1.02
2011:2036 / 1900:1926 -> 1.22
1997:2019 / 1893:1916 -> 1.12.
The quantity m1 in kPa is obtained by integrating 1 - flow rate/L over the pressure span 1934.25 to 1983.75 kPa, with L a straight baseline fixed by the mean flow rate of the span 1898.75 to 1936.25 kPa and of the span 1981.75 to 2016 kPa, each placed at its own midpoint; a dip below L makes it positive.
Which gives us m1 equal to -4.2 kPa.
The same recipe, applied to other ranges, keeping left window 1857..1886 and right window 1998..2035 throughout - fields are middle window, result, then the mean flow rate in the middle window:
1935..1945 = 0.06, 8.6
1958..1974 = -0.67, 9.01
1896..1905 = -0.25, 8.92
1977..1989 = -0.08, 8.7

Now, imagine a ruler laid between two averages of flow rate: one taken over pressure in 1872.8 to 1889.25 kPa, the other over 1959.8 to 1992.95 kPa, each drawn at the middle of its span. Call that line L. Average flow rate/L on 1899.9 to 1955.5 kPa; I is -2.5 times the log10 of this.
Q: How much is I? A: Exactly 0.13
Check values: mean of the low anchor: 8.82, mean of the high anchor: 8.84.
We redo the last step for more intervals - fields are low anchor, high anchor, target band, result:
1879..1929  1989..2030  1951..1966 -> -0.070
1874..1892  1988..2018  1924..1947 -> 0.037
